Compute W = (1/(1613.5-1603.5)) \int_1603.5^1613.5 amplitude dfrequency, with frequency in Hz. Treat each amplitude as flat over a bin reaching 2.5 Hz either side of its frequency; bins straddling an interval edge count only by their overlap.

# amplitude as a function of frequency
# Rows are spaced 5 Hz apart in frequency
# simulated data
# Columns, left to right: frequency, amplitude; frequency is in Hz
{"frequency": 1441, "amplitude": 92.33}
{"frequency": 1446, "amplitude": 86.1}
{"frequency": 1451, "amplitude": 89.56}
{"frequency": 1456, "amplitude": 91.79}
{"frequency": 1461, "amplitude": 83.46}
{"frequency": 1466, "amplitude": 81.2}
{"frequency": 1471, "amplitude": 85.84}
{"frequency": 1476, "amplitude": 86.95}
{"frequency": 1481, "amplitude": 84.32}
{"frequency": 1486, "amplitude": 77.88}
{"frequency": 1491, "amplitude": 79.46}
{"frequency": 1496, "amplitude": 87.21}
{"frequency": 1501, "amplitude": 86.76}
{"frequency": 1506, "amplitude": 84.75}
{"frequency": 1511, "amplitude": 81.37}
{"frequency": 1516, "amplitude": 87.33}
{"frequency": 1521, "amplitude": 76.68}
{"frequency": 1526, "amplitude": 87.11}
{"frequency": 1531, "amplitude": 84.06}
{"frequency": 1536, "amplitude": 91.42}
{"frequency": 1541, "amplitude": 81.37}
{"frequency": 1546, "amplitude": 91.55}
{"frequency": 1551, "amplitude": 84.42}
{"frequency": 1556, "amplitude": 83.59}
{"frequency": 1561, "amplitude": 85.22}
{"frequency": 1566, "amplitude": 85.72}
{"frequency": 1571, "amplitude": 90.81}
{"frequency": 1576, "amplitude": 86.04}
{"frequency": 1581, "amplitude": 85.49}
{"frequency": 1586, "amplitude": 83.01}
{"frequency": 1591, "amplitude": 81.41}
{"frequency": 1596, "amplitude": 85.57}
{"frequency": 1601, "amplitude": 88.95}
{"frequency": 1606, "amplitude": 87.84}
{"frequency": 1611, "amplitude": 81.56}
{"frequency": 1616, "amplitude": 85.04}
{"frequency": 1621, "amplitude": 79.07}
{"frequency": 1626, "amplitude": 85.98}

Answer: 84.7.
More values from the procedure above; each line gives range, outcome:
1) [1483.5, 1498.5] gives 81.5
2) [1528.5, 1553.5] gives 86.6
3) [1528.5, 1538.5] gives 87.7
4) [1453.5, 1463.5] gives 87.6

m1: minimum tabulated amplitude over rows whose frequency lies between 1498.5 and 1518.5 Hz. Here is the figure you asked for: 81.37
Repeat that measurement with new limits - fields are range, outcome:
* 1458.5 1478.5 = 81.2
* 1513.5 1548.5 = 76.68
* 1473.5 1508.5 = 77.88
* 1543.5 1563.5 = 83.59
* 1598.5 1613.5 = 81.56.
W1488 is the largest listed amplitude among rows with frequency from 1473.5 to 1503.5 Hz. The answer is 87.21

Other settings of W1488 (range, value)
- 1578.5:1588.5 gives 85.49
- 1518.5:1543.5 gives 91.42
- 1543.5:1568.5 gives 91.55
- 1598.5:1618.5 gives 88.95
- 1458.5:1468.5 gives 83.46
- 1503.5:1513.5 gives 84.75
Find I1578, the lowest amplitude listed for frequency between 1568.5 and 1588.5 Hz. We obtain 83.01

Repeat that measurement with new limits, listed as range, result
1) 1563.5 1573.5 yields 85.72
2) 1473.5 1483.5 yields 84.32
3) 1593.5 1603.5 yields 85.57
